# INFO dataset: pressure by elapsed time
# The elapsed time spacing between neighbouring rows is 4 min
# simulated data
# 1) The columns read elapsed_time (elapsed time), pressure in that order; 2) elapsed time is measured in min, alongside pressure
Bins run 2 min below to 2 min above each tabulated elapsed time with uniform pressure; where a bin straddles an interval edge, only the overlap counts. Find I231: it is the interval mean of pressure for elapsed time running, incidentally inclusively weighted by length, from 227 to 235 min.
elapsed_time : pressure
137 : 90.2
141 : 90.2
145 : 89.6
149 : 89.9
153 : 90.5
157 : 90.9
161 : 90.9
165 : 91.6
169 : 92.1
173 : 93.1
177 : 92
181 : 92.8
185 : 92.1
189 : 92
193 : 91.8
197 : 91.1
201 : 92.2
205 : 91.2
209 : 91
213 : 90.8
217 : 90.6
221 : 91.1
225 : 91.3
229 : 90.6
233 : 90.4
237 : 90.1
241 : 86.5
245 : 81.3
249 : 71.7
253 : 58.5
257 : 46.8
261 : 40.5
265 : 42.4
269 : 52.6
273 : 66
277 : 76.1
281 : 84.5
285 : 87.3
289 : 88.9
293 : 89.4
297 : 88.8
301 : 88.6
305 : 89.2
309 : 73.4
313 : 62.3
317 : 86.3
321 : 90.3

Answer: 90.5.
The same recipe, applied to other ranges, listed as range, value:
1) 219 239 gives 90.7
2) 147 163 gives 90.6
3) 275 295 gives 85.2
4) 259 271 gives 45.2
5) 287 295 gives 89.2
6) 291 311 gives 85.9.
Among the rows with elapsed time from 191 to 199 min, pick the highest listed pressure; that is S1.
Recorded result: 91.8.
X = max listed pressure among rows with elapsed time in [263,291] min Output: 88.9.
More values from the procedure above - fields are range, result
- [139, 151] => 90.2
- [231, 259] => 90.4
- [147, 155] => 90.5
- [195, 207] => 92.2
